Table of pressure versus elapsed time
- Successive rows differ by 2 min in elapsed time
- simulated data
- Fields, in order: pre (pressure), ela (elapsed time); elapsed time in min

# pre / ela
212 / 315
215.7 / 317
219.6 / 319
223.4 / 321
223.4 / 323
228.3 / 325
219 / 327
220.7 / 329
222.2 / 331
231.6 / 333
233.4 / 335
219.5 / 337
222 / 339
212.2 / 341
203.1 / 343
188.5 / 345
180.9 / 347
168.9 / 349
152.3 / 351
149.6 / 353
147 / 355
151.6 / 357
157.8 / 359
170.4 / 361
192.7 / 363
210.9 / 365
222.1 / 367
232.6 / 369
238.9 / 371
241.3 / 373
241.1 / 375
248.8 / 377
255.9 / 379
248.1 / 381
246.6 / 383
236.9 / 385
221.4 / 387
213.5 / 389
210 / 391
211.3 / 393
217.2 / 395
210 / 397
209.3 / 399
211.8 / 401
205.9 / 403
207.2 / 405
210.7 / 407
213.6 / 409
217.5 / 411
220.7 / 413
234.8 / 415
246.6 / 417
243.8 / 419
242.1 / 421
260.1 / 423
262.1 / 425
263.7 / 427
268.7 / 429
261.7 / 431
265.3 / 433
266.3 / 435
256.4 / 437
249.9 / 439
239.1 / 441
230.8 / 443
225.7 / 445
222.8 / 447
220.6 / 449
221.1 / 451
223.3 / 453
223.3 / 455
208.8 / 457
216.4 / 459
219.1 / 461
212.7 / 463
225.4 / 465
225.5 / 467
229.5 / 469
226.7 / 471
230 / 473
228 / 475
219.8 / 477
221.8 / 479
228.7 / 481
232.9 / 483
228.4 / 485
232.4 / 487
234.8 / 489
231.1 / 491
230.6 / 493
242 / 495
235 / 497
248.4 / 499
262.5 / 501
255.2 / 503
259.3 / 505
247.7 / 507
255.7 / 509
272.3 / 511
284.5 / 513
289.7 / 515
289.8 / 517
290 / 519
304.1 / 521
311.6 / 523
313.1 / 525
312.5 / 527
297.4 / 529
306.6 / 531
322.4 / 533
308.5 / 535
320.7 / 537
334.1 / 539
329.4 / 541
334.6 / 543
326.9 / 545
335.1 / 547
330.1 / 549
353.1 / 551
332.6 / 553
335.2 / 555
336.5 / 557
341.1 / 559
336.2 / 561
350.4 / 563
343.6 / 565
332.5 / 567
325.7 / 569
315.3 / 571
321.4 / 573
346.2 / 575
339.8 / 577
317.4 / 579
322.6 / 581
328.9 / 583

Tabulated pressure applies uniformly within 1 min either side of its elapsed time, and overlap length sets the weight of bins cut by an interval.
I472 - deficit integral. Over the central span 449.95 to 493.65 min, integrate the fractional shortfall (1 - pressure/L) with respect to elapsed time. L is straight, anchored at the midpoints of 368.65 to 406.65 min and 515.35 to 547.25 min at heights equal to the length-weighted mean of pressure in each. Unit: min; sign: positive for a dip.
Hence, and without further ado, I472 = 8.28 min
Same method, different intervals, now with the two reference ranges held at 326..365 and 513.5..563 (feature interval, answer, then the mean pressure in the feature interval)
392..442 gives 0.9 min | 236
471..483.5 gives 2.4 min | 227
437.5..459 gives 2.8 min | 227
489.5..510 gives 3.4 min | 246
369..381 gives -1.8 min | 244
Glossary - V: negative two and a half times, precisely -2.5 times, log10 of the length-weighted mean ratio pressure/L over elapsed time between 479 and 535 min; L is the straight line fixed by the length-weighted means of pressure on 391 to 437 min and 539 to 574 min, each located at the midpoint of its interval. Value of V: 0.126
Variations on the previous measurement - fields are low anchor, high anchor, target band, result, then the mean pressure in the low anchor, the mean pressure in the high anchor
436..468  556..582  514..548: -0.053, 226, 333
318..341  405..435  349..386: 0.124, 223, 243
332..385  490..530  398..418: 0.051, 207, 272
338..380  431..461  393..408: 0.028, 199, 234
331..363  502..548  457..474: 0.180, 187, 300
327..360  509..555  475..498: 0.225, 192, 313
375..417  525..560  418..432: -0.058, 224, 326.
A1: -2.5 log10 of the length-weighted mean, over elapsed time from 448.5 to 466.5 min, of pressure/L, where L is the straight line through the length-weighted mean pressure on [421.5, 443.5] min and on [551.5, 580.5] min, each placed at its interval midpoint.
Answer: 0.23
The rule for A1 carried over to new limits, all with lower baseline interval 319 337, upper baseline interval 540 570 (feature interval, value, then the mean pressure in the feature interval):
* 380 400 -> 0.15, 222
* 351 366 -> 0.39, 167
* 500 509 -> 0.21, 256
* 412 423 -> 0.12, 240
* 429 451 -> 0.15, 244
